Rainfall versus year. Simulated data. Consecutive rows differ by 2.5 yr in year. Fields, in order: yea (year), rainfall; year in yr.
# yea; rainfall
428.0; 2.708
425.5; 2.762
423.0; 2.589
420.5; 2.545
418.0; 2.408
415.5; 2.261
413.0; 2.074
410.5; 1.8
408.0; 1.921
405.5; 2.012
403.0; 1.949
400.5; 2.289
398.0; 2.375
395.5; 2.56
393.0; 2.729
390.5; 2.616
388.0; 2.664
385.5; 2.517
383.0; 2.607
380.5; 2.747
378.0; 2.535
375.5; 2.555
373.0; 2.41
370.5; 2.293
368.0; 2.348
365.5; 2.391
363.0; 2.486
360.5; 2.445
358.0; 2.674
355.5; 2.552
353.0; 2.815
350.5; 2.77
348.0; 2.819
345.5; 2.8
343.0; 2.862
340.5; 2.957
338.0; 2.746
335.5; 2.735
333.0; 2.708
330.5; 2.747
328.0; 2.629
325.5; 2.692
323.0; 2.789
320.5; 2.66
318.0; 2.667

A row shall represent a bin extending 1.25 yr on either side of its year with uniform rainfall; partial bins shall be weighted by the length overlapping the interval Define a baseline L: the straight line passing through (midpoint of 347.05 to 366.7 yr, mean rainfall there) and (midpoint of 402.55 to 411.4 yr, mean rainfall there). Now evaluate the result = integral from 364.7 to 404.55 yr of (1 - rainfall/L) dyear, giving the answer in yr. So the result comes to -4.4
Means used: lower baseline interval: 2.62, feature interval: 2.47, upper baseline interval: 1.92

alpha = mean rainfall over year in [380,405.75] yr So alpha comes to 2.47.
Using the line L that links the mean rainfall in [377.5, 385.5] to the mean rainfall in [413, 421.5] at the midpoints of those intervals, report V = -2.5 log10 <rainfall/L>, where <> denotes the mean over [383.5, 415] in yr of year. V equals 0.09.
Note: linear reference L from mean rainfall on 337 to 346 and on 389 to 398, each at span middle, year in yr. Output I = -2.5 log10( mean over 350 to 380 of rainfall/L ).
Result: 0.09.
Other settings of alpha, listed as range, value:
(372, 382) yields 2.57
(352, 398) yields 2.55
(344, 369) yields 2.62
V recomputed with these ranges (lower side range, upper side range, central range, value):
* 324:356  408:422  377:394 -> -0.091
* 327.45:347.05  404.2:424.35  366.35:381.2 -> 0.015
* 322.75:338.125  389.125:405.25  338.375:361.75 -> -0.049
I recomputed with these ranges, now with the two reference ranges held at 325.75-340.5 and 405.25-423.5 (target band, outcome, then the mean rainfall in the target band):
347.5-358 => -0.05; 2.73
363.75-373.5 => 0.06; 2.36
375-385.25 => -0.08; 2.61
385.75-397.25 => -0.12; 2.62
